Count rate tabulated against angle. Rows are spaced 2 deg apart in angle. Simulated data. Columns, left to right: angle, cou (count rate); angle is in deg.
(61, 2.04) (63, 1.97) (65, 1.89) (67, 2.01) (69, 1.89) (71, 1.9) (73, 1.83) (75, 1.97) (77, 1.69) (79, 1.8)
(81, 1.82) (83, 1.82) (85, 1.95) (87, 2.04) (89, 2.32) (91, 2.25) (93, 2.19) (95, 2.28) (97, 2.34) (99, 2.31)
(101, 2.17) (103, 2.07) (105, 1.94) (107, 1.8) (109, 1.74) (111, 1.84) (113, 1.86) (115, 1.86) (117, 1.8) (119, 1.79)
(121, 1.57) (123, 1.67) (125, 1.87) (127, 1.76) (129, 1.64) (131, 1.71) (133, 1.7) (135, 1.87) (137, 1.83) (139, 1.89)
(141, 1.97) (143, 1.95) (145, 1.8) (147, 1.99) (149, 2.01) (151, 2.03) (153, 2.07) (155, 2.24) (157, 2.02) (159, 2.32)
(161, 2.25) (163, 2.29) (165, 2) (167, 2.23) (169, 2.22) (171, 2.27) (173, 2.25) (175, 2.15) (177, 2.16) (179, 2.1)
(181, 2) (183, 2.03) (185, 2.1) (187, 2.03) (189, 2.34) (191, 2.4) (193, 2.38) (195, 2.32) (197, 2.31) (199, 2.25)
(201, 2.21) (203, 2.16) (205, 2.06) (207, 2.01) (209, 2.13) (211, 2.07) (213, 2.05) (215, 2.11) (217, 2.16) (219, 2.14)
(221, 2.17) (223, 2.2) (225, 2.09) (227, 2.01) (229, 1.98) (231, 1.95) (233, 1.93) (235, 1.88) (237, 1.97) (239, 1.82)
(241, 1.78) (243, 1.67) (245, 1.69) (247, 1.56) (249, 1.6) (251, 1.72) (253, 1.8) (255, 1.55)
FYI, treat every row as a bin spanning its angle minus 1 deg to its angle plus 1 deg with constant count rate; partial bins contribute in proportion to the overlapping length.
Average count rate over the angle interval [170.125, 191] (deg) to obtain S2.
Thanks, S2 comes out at 2.15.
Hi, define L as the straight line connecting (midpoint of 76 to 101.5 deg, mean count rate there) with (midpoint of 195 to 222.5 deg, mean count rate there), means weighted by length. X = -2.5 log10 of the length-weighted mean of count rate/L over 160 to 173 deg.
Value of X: -0.05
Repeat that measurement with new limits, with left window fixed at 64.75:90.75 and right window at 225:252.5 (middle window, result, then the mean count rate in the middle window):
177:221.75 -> -0.17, 2.16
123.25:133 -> 0.10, 1.73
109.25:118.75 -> 0.04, 1.83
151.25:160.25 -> -0.15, 2.15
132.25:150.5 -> -0.01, 1.9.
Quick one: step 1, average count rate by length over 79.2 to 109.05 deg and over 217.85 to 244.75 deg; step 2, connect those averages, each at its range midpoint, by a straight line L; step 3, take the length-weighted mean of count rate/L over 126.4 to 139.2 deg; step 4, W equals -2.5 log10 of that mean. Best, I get 0.16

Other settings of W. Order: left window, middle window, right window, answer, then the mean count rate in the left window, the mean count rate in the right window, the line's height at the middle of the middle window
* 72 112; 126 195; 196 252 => -0.035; 2.01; 1.99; 2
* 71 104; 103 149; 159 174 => 0.172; 2.05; 2.22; 2.13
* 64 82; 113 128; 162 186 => 0.134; 1.87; 2.15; 2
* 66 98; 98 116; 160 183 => 0.052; 2.01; 2.17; 2.05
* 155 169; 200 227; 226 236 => -0.055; 2.19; 1.95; 2.01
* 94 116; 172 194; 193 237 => -0.048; 2.02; 2.11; 2.08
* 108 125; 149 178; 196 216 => -0.110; 1.77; 2.14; 1.96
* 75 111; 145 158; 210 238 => -0.002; 2.02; 2.05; 2.04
